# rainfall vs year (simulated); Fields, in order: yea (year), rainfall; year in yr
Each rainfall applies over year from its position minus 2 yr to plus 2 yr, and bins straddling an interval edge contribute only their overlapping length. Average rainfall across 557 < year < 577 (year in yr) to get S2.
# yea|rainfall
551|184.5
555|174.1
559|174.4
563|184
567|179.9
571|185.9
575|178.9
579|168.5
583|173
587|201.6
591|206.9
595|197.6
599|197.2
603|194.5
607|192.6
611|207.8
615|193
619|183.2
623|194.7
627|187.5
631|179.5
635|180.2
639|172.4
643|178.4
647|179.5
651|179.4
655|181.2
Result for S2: 181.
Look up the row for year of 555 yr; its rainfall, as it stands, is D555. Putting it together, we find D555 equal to 174.1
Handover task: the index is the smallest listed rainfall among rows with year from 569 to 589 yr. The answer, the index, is 168.5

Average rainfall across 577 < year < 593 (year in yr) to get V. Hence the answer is 188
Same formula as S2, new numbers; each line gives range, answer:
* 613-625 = 190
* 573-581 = 174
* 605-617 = 198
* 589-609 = 198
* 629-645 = 178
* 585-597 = 202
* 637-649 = 177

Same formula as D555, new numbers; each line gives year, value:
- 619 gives 183.2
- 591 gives 206.9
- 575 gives 178.9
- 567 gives 179.9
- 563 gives 184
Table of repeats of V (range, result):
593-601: 197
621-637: 185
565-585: 177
